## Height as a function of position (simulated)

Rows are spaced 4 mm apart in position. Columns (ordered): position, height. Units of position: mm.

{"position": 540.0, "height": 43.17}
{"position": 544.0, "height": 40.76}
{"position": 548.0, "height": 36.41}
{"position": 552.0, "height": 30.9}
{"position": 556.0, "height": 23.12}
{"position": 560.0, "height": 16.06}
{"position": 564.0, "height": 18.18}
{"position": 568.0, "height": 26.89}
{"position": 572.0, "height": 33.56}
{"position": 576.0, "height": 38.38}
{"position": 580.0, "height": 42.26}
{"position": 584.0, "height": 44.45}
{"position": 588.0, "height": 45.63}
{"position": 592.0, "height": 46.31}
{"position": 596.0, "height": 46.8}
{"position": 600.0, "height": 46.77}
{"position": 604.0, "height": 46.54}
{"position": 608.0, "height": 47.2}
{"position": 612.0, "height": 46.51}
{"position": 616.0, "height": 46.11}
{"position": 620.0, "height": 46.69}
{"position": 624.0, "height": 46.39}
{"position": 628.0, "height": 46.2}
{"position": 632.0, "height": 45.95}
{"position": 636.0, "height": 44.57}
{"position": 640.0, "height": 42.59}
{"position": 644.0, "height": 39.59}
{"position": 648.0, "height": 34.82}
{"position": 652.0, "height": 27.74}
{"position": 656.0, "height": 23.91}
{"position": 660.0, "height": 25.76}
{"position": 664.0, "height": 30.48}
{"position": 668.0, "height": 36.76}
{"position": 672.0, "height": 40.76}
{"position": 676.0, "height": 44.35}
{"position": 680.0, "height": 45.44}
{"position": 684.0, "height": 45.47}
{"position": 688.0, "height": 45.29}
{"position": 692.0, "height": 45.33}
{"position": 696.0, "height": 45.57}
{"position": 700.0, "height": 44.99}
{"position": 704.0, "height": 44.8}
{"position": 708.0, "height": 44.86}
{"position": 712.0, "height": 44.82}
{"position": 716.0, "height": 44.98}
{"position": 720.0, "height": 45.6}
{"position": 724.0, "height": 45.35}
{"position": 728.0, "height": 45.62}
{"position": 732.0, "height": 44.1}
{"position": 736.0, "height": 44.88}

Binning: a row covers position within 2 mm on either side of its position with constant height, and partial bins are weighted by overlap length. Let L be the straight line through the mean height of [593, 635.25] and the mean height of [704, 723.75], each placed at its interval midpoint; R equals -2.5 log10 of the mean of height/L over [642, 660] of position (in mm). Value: 0.43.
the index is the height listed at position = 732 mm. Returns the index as 44.1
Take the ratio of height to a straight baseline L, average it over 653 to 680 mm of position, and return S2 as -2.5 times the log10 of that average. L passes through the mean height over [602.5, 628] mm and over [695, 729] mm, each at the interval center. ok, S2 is 0.31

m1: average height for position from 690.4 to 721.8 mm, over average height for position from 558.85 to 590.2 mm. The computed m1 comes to 1.3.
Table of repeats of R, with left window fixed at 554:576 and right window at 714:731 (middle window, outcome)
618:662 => -0.13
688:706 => -0.08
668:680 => -0.08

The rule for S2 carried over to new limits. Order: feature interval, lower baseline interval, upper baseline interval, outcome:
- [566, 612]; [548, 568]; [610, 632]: -0.21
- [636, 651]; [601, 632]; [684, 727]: 0.18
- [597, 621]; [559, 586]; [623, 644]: -0.18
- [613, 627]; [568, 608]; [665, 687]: -0.09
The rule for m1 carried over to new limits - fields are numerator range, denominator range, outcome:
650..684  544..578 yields 1.22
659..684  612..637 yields 0.83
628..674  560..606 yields 0.94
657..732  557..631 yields 1.05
